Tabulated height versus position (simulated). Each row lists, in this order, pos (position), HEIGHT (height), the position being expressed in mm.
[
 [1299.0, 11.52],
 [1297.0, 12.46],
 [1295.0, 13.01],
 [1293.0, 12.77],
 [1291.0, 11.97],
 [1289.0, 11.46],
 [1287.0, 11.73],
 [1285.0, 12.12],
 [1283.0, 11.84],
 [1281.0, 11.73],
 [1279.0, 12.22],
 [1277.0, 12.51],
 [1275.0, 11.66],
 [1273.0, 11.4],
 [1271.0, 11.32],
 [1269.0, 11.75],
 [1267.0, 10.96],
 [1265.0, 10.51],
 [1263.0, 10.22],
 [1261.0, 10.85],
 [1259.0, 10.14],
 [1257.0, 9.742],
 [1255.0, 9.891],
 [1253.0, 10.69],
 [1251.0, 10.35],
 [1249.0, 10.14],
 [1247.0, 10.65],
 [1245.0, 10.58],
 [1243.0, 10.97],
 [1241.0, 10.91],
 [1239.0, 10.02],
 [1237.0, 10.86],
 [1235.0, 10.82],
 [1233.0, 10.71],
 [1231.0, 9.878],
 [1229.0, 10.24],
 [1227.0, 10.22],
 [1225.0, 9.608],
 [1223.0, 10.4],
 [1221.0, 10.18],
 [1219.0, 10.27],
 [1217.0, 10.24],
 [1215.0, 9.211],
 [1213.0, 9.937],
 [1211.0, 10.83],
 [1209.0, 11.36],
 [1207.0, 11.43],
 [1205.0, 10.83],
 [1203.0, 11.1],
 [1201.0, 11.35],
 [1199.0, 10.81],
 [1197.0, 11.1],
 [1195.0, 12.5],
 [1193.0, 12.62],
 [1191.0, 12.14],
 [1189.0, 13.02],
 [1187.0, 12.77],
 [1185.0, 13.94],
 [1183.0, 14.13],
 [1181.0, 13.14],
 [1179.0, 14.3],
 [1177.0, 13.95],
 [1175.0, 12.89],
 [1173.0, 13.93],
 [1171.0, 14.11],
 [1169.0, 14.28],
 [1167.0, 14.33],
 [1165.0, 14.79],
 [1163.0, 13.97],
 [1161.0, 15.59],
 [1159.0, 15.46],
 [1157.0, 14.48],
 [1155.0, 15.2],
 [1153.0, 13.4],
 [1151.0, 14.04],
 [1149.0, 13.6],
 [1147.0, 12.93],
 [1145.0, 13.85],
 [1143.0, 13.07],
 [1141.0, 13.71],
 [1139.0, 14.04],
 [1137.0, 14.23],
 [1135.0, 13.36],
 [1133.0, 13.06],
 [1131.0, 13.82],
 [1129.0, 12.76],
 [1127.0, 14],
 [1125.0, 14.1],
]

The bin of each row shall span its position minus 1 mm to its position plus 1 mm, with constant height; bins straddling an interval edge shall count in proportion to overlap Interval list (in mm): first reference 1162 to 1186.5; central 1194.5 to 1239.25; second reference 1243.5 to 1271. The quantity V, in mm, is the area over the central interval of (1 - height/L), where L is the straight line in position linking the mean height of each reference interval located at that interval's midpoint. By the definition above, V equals 5.9 mm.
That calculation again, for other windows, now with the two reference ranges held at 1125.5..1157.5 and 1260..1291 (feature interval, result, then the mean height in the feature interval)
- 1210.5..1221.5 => 2.12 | 10.1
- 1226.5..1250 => 3.12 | 10.5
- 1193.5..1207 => 1.49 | 11.3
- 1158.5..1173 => -1.36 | 14.6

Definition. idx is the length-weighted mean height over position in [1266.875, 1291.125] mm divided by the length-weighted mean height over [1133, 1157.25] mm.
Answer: 0.9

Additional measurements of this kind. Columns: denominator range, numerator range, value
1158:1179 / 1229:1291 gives 0.76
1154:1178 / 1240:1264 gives 0.72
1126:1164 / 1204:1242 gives 0.75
